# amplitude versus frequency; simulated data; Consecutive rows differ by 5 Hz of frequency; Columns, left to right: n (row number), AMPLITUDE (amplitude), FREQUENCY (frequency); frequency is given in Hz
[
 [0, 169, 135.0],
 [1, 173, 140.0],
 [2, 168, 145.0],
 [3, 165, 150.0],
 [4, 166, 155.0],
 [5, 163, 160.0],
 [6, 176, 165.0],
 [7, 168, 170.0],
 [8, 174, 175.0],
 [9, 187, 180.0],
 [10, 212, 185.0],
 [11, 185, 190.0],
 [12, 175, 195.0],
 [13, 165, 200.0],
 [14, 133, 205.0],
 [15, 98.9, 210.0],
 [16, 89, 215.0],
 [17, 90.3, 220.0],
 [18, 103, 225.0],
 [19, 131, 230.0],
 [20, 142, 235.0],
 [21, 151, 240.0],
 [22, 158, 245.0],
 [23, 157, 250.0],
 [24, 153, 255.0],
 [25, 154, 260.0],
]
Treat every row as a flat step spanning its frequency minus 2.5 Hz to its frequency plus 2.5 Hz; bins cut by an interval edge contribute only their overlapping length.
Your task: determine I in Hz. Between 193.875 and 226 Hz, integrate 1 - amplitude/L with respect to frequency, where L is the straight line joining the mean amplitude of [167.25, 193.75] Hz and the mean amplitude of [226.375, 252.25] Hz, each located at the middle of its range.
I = 8.8 Hz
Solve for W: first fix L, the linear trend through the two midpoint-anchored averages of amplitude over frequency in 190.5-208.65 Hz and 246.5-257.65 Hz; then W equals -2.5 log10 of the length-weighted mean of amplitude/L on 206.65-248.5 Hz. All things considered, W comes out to 0.27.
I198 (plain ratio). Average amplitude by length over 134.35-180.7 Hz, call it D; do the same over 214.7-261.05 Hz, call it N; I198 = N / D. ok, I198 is 0.79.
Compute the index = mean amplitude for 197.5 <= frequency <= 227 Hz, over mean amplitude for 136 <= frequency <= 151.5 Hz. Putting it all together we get 0.67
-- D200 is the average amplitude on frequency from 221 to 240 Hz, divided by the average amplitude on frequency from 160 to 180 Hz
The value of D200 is 0.7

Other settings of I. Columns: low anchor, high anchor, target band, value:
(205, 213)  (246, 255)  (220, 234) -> 1.6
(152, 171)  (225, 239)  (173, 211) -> -3.9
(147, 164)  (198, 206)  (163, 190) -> -4.2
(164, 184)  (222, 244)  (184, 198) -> -1.8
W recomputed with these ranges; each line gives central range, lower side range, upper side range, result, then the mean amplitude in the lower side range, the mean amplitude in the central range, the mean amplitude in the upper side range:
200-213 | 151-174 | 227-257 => 0.26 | 168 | 124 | 148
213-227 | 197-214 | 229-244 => 0.41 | 130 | 94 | 144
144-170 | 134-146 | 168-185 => 0.05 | 170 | 168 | 182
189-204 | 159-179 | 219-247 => -0.10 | 172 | 170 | 131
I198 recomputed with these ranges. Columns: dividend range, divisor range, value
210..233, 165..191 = 0.56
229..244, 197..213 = 1.09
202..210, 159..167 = 0.73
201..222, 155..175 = 0.64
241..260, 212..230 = 1.56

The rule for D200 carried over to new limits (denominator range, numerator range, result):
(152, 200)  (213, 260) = 0.74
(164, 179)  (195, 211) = 0.82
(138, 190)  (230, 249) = 0.84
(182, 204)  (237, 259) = 0.85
